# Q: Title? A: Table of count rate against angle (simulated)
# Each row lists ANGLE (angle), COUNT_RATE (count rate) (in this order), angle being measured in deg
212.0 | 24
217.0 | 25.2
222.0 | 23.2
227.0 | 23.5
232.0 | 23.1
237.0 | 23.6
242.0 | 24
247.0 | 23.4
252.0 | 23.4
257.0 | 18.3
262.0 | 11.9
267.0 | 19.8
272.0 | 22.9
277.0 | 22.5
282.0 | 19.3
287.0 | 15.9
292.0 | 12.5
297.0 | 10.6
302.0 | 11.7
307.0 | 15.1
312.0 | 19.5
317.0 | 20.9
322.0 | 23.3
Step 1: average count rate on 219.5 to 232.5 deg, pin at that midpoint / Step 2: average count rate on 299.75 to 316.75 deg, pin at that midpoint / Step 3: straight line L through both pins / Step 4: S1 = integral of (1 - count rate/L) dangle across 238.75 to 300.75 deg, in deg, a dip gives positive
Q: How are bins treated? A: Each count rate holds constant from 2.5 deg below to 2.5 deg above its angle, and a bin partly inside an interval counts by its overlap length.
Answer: 3.3 deg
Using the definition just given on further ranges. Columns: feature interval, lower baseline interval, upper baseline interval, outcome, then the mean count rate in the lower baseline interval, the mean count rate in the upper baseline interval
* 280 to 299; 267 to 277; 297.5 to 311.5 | 3.5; 22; 13.9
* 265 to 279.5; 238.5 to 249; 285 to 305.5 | -3.5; 23.7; 12.7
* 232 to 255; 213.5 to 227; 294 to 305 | -3.5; 24.1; 11.4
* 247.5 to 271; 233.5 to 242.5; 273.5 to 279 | 4.1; 23.7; 22.6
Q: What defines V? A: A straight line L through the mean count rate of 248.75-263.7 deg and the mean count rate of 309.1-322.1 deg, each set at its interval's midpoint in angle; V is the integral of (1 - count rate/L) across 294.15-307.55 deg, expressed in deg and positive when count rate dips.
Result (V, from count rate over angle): 5.4 deg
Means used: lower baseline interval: 18.5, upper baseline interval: 20.7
